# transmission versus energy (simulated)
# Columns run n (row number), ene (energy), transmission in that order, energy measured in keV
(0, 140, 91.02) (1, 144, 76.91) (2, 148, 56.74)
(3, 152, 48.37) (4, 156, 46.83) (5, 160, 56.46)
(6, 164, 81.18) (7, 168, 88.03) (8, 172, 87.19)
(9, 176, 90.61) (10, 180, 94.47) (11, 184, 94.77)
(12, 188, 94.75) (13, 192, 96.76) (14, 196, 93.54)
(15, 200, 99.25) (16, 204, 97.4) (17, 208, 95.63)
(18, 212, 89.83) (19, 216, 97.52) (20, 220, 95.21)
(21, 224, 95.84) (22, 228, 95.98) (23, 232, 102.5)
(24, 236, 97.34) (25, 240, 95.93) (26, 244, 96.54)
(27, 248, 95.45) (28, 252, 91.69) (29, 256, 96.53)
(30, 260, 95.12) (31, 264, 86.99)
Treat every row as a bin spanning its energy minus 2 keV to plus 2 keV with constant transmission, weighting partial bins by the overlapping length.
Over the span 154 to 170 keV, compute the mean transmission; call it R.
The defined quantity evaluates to 68.1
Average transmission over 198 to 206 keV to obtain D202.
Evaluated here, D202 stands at 98.3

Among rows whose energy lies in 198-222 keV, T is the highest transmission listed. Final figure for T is 99.25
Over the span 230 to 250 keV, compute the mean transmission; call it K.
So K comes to 97.6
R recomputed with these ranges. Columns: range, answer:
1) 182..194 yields 95.4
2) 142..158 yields 57.2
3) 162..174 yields 85.5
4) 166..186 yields 91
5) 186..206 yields 96.3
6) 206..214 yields 92.7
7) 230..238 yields 99.9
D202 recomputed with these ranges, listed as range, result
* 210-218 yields 93.7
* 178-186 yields 94.6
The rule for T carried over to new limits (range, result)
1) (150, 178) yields 90.61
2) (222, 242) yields 102.5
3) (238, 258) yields 96.54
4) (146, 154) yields 56.74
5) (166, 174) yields 88.03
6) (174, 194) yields 96.76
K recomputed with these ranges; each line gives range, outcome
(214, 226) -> 96.2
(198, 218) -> 95.9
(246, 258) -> 94.6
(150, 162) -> 50.6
